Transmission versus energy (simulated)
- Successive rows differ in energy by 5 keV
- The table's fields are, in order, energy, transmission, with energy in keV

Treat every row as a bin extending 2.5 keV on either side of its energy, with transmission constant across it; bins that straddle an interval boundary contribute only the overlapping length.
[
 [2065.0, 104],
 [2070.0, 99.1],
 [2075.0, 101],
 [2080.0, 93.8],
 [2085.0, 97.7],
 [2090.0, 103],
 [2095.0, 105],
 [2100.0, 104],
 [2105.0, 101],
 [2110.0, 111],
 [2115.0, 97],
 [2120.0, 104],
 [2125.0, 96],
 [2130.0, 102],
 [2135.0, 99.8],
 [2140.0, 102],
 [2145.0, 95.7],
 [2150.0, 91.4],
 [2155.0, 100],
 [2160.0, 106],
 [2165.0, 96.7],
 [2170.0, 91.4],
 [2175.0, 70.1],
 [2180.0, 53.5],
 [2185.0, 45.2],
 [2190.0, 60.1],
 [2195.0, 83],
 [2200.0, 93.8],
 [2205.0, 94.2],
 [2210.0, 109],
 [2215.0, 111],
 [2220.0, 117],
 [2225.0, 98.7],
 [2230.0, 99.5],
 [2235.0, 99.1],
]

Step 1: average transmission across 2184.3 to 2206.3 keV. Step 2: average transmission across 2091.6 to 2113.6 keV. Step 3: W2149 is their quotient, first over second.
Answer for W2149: 0.73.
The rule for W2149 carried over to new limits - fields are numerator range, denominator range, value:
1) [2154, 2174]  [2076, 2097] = 0.96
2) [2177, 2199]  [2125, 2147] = 0.63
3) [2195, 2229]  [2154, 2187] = 1.28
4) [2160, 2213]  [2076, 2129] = 0.80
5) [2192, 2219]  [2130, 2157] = 1.00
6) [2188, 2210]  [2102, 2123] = 0.84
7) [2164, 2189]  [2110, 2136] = 0.69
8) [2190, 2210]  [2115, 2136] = 0.89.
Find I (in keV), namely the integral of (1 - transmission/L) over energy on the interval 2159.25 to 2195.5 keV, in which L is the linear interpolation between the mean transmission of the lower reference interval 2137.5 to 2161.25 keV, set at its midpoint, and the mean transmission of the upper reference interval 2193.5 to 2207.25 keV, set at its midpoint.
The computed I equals 7.94 keV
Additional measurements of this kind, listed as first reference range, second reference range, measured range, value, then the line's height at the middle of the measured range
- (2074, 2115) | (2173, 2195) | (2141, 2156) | -3.8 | 76.5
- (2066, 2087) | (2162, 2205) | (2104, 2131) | -3.7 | 89.7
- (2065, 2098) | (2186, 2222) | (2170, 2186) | 5.4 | 94.6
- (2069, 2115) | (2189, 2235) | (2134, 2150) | 0.3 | 99.9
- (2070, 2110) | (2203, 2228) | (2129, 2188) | 9.4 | 104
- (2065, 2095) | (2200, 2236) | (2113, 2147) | 0.5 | 101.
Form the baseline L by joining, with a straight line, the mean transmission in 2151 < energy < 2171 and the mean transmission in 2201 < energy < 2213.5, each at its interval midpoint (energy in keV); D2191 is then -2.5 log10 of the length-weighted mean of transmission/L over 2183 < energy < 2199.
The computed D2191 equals 0.45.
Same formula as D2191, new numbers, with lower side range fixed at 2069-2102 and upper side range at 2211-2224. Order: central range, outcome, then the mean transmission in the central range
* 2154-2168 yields 0.07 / 101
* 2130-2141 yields 0.04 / 101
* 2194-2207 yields 0.21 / 91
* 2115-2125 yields 0.03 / 100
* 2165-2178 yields 0.29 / 82.8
